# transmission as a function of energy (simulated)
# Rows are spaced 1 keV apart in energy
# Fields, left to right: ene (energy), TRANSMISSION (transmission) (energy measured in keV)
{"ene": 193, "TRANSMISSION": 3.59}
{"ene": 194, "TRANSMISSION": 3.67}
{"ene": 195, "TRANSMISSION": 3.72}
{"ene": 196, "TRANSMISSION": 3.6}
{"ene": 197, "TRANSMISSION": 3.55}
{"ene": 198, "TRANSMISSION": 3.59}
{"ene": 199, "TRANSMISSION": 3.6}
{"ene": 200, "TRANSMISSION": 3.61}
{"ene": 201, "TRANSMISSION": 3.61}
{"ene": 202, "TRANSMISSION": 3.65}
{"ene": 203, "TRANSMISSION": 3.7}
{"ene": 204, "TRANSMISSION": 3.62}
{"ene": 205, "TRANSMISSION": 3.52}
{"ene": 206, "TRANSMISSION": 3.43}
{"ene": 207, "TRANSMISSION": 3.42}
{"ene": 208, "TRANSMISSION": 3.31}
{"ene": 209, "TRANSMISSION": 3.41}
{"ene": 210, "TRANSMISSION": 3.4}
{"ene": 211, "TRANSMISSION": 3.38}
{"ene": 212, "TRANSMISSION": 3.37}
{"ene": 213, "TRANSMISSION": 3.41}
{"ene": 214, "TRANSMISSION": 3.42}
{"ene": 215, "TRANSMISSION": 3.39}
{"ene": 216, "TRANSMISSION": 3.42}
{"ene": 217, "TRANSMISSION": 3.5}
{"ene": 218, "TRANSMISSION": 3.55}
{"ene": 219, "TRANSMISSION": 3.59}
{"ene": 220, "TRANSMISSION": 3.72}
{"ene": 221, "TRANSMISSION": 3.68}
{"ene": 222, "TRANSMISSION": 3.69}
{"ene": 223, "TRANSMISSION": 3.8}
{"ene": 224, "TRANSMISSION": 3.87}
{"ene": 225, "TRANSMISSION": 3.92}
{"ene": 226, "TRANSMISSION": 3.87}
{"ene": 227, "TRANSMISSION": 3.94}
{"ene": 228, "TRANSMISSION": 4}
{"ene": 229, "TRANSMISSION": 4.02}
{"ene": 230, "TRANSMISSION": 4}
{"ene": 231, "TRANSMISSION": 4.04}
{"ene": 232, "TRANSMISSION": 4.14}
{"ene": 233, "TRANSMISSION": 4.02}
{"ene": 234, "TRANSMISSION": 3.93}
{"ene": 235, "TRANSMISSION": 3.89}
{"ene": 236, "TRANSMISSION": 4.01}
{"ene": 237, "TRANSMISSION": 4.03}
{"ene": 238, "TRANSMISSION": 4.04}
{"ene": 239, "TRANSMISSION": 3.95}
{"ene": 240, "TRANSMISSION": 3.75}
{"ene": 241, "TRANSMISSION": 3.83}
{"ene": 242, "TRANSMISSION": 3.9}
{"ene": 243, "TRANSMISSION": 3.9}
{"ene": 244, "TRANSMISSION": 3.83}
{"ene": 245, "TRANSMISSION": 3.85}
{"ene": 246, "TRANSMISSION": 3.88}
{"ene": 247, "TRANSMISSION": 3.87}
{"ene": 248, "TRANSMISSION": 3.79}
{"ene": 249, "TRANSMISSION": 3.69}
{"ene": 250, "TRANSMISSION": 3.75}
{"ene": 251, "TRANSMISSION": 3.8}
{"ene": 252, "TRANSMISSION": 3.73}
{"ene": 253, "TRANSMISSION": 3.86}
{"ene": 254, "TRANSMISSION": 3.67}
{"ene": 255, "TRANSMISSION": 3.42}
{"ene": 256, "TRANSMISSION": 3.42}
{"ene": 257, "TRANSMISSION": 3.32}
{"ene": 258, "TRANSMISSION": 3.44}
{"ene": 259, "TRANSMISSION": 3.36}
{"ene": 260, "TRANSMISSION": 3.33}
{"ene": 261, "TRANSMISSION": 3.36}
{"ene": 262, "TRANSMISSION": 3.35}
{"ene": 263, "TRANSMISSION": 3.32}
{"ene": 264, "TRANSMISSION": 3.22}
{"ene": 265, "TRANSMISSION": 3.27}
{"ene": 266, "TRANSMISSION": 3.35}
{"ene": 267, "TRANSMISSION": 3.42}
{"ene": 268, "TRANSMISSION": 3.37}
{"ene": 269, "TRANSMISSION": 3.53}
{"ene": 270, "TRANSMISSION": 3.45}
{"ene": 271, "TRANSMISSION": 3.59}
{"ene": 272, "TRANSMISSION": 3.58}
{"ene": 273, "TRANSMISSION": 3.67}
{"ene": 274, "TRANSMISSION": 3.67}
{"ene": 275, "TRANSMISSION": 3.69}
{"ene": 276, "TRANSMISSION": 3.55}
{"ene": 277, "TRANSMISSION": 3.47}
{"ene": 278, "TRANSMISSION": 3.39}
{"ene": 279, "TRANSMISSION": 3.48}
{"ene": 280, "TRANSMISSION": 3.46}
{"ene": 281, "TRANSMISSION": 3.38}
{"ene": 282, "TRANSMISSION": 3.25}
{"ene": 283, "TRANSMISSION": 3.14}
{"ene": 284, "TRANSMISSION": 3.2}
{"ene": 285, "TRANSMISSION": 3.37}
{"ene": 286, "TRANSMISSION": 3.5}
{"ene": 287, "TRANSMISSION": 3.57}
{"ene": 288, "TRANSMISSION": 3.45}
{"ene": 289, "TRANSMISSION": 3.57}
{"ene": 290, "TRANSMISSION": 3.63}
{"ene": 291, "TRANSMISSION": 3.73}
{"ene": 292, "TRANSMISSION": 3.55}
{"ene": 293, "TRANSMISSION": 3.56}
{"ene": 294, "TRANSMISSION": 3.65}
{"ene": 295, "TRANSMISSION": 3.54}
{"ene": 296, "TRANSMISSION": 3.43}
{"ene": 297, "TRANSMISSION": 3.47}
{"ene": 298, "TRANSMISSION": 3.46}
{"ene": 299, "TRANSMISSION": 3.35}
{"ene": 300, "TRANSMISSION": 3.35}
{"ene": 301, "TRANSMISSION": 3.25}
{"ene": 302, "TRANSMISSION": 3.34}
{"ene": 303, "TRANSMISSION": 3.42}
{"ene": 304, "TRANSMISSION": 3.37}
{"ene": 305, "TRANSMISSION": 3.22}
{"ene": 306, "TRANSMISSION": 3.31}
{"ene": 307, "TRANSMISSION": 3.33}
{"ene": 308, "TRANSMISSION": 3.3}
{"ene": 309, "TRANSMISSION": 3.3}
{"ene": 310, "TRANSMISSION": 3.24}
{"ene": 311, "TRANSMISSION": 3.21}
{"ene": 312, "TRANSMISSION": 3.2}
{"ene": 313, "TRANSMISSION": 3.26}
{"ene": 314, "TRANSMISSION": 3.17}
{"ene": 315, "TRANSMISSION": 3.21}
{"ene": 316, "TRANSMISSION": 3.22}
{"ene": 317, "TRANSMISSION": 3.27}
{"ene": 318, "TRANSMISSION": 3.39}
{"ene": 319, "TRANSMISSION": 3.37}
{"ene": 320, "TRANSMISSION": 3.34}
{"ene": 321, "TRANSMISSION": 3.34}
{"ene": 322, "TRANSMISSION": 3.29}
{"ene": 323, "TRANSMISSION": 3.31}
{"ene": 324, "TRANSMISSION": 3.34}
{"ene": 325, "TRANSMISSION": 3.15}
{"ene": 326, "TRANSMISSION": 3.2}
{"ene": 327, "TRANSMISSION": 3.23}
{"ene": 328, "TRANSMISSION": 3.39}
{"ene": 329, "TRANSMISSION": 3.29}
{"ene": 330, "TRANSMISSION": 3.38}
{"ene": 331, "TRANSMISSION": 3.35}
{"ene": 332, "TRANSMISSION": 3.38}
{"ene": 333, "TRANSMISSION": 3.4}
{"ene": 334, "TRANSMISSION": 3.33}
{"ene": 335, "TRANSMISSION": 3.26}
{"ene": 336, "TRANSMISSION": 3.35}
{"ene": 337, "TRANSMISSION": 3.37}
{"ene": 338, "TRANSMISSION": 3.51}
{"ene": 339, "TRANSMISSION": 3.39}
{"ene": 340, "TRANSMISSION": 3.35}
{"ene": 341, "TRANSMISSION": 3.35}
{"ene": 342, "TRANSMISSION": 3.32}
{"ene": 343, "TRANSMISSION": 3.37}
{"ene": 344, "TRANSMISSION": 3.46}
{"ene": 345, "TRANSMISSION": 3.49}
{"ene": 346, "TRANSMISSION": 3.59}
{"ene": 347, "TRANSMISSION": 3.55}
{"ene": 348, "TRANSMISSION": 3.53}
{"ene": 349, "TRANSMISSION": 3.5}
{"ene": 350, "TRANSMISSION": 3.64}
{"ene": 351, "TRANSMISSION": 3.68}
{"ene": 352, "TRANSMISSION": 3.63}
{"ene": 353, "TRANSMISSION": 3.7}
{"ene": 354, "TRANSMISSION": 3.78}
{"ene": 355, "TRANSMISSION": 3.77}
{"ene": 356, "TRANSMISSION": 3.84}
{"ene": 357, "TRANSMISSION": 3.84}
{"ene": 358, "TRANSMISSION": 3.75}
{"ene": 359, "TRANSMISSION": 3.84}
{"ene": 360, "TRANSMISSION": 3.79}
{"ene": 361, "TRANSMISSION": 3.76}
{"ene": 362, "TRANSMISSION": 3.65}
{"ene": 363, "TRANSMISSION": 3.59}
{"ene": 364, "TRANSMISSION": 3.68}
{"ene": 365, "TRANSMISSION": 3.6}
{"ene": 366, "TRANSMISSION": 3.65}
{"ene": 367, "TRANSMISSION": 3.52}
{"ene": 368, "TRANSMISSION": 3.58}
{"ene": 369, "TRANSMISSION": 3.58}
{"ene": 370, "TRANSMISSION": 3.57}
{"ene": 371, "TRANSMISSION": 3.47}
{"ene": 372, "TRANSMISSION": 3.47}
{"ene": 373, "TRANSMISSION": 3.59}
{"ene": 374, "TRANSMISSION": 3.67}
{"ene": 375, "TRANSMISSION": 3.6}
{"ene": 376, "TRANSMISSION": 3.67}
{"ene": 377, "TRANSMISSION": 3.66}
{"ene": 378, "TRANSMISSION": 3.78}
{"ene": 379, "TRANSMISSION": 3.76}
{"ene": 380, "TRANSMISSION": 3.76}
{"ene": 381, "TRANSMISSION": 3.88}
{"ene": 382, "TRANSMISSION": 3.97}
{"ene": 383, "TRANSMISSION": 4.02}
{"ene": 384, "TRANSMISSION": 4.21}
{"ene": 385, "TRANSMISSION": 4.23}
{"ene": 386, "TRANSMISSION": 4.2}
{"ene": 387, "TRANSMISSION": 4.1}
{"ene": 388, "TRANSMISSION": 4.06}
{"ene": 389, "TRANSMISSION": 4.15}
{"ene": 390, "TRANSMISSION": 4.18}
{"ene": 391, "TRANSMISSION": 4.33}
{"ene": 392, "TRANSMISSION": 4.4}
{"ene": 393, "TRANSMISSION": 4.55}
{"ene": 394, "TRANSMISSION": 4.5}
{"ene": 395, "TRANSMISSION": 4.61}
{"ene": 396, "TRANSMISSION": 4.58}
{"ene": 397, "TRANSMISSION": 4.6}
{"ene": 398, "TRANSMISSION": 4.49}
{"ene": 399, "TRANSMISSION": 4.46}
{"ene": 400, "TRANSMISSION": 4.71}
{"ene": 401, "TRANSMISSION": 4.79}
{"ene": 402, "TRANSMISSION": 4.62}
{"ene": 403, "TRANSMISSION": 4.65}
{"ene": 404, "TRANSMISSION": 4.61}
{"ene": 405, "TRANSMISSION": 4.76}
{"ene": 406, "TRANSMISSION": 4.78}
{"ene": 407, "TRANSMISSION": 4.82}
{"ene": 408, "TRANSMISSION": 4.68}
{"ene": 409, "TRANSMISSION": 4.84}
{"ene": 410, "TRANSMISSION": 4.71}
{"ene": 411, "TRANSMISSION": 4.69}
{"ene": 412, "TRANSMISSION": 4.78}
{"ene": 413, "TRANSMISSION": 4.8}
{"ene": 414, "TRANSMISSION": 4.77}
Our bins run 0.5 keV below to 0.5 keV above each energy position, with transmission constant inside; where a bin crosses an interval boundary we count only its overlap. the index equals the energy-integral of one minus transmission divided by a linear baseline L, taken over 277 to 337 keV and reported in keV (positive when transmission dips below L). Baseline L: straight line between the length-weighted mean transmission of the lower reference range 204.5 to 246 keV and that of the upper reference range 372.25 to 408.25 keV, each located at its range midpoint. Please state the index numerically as 9.5 keV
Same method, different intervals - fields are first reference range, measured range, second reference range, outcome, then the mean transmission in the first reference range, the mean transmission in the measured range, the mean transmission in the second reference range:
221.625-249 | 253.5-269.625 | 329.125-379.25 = 1.9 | 3.91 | 3.38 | 3.56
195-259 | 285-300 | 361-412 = 1.4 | 3.7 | 3.52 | 4.14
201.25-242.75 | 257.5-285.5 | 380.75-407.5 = 3.6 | 3.72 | 3.42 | 4.42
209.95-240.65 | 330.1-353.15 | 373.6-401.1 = 3.4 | 3.77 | 3.45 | 4.17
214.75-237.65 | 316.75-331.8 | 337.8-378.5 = 1.4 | 3.83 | 3.31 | 3.6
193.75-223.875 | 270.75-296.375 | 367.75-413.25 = 2.2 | 3.55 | 3.5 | 4.24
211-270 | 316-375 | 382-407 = 9.9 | 3.68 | 3.49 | 4.44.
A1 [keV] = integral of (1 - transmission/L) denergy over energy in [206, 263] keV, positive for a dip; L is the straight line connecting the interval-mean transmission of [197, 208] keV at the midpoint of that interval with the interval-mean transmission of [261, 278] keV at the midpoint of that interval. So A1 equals -2.9 keV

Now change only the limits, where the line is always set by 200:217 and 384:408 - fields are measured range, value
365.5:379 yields 2.32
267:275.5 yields 0.56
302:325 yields 4.27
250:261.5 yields 0.61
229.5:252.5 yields -1.58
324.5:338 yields 2.66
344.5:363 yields 2.50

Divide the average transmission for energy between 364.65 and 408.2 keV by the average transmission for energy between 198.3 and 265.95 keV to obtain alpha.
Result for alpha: 1.1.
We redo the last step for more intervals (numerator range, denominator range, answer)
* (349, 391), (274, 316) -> 1.11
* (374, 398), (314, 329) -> 1.25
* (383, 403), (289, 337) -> 1.31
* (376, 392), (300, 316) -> 1.23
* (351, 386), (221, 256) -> 0.97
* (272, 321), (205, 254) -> 0.91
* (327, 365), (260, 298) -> 1.02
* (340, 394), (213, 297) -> 1.04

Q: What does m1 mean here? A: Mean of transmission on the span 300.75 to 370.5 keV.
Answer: 3.44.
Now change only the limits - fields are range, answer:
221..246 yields 3.92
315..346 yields 3.34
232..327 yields 3.5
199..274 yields 3.65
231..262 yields 3.76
